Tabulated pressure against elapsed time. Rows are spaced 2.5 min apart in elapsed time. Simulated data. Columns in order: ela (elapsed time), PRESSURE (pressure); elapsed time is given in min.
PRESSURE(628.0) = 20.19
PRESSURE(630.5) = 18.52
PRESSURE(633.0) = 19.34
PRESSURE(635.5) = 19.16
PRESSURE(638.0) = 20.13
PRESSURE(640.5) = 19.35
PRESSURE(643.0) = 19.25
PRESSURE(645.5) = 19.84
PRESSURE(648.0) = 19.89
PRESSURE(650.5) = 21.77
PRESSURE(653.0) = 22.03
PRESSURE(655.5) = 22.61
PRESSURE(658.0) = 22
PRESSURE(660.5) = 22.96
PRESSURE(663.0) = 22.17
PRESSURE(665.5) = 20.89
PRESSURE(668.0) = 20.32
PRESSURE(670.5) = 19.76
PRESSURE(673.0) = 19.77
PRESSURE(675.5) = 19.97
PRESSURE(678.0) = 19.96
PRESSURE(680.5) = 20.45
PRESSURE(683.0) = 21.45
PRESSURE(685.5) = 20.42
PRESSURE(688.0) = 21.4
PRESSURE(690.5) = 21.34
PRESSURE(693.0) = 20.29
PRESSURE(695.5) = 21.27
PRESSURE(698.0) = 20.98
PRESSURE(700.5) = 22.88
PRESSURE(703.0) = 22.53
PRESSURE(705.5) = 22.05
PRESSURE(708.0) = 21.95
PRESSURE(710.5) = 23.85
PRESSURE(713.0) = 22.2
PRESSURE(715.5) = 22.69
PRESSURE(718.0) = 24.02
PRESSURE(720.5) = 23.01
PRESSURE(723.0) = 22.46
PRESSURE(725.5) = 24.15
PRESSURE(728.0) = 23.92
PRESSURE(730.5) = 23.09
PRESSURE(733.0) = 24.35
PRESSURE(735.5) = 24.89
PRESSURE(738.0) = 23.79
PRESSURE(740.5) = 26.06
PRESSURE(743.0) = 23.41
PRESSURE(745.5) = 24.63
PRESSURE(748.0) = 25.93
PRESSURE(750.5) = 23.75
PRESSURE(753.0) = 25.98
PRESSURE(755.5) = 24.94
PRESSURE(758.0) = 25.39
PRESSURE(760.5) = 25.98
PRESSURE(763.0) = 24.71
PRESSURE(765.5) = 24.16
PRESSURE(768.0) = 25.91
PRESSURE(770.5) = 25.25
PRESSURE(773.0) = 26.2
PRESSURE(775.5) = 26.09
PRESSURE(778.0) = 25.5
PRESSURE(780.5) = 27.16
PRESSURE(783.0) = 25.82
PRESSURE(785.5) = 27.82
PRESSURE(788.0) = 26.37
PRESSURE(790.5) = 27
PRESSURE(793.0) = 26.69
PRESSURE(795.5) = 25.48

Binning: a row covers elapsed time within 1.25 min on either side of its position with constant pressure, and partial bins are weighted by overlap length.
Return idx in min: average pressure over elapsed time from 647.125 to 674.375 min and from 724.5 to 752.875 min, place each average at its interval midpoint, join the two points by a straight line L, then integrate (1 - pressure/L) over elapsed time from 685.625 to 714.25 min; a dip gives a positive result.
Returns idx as 1.3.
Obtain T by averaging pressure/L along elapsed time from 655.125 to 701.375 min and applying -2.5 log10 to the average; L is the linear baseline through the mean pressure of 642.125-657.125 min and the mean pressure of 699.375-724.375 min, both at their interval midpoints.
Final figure 0.04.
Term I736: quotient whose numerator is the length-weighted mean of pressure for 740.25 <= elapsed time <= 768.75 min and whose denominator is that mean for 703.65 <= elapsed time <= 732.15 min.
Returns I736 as 1.09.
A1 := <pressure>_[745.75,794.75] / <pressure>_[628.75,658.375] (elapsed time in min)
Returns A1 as 1.27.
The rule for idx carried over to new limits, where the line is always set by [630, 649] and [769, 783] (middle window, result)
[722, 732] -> 0.09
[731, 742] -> -0.23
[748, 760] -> -0.10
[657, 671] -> -0.54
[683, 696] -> 0.53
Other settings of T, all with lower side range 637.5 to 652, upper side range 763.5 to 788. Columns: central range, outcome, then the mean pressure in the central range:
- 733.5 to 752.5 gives -0.01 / 24.7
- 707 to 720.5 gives 0.01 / 23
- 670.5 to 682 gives 0.08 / 20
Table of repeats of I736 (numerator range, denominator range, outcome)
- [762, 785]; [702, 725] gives 1.13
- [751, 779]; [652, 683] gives 1.21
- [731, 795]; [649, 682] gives 1.21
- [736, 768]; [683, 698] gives 1.19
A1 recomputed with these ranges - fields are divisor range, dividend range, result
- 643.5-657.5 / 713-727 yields 1.10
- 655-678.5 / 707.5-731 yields 1.10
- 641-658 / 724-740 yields 1.15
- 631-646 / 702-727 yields 1.18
